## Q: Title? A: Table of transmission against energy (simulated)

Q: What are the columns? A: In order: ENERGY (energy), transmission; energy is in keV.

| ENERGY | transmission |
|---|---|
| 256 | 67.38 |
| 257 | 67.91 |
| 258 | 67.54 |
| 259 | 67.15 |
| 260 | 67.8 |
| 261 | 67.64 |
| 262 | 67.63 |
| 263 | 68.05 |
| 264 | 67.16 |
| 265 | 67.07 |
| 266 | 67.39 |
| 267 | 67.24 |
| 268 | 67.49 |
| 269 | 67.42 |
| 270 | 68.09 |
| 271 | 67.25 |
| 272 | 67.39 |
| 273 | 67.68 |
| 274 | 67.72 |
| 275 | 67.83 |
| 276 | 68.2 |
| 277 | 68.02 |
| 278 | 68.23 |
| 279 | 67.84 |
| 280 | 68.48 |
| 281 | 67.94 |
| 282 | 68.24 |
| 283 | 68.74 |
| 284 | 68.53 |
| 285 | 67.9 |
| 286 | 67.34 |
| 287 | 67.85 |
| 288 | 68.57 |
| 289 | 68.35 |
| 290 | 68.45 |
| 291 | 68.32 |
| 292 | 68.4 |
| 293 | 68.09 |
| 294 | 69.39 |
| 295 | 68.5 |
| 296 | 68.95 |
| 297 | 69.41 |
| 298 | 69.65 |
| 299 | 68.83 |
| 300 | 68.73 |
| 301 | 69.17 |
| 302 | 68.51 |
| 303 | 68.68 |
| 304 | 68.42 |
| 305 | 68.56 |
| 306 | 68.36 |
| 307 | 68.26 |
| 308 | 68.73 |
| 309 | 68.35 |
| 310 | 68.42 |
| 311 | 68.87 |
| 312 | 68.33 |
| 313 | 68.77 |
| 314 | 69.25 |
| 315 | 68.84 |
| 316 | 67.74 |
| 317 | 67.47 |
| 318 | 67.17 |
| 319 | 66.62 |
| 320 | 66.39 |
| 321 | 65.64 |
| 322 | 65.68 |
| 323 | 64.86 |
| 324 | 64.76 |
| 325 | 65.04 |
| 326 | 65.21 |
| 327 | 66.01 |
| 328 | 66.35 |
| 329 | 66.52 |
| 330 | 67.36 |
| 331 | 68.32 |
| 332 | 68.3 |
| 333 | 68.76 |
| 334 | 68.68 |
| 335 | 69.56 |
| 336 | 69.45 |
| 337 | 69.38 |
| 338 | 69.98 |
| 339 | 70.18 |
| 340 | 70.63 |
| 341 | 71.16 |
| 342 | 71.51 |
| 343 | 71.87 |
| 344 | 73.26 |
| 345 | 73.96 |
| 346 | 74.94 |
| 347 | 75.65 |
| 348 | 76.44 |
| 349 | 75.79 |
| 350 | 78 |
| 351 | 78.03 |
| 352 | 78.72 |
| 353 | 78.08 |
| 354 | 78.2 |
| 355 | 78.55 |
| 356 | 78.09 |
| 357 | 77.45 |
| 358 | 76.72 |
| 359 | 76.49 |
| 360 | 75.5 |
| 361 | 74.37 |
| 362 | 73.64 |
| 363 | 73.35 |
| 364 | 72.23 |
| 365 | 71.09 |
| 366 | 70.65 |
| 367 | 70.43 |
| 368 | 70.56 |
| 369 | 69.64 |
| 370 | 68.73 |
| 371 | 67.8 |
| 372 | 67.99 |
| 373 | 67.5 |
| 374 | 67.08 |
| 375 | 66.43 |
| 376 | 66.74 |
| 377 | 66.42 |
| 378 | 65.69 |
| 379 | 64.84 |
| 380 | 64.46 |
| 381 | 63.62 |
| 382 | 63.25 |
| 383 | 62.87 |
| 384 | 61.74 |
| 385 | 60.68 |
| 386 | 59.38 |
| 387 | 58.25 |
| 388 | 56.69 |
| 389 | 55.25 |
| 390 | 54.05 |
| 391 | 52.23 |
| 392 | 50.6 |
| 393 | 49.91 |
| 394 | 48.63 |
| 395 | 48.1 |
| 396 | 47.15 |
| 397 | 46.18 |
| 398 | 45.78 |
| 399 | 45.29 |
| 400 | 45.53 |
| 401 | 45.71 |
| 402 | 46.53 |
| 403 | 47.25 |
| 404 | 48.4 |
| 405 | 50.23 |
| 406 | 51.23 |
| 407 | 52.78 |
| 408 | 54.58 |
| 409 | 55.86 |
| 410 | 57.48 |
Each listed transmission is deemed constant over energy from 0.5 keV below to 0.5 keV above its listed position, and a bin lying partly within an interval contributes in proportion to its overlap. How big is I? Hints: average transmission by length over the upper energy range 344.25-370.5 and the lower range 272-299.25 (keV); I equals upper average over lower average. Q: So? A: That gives 1.1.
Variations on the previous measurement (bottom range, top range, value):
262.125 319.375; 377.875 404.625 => 0.79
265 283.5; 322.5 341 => 1.00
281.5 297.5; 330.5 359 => 1.08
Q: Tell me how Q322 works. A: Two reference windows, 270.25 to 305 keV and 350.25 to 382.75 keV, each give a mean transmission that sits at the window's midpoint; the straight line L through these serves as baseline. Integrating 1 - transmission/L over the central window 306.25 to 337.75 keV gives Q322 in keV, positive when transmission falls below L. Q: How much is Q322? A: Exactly 0.9 keV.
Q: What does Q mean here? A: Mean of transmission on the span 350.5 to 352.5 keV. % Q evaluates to 78.4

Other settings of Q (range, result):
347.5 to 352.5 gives 77.4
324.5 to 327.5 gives 65.4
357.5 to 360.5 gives 76.2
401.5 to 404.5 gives 47.4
